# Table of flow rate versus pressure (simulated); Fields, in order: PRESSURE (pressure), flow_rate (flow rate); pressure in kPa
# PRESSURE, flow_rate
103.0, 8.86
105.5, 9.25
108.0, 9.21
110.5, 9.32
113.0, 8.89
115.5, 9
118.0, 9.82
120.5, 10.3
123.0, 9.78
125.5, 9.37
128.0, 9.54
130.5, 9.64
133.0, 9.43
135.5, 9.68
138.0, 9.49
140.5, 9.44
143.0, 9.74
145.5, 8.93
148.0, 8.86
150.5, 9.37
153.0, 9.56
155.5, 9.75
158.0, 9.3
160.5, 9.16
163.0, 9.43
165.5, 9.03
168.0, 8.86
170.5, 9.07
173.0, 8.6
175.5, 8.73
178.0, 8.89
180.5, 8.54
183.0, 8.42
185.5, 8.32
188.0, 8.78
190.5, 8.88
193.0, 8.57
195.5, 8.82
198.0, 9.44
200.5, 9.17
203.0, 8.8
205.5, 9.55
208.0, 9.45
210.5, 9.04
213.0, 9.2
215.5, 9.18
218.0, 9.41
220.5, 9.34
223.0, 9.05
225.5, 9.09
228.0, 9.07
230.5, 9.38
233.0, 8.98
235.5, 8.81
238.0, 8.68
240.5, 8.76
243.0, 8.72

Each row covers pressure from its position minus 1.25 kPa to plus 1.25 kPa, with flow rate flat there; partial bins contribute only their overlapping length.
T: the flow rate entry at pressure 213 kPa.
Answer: 9.2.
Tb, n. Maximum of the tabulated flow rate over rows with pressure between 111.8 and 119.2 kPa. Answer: 9.82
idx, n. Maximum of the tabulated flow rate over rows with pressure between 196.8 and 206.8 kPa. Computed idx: 9.55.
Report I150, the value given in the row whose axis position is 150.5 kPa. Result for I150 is 9.37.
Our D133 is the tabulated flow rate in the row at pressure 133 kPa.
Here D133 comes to 9.43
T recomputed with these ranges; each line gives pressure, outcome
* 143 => 9.74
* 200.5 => 9.17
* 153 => 9.56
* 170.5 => 9.07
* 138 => 9.49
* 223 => 9.05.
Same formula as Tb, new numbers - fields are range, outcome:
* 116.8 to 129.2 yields 10.3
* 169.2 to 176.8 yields 9.07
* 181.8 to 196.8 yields 8.88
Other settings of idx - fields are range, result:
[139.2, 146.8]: 9.74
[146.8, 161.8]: 9.75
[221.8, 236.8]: 9.38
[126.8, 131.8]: 9.64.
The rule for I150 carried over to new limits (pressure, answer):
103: 8.86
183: 8.42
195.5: 8.82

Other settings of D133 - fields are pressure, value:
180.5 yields 8.54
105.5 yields 9.25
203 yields 8.8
